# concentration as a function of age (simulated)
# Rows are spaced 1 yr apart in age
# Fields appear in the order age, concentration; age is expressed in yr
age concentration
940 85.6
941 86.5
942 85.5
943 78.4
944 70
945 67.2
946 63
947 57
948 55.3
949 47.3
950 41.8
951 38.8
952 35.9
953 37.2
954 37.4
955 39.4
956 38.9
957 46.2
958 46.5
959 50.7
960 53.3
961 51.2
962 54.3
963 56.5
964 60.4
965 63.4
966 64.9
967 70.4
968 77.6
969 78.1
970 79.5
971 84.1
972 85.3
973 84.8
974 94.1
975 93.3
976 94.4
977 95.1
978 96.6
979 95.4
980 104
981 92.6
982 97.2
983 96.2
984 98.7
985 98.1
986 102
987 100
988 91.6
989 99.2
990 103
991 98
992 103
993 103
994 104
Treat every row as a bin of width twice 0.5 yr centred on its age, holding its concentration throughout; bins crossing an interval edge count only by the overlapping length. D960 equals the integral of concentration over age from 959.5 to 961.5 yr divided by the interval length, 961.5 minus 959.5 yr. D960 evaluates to 52.2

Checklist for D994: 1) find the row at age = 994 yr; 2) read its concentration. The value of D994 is 104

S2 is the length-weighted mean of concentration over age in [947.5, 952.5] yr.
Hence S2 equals 43.8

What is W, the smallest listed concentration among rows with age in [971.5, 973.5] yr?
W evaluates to 84.8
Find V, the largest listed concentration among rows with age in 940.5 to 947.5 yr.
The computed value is 86.5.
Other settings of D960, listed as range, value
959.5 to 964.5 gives 55.1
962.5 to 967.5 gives 63.1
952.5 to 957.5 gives 39.8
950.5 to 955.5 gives 37.7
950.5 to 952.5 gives 37.3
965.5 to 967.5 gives 67.7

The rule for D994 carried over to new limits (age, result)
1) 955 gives 39.4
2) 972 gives 85.3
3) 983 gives 96.2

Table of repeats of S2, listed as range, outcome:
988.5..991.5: 100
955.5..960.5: 47.1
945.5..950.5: 52.9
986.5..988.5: 95.8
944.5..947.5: 62.4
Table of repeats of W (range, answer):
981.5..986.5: 96.2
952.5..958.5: 37.2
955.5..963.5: 38.9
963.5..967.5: 60.4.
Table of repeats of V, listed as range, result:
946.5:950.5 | 57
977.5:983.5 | 104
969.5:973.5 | 85.3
